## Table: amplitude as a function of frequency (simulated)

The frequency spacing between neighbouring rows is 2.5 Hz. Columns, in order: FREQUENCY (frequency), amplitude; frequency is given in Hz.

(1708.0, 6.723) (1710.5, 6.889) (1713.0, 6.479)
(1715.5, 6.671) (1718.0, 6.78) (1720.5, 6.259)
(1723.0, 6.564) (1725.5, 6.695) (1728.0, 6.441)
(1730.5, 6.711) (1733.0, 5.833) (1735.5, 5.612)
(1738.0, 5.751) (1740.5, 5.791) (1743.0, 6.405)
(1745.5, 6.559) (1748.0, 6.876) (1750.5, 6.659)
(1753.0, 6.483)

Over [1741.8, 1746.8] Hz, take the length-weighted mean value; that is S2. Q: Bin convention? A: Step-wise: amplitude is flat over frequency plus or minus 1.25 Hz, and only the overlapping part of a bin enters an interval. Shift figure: 6.49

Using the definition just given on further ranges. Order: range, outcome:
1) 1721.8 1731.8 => 6.6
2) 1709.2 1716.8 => 6.68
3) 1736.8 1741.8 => 5.78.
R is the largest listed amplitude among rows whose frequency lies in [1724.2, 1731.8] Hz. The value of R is 6.711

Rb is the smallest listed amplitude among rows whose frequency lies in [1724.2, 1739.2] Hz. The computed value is 5.612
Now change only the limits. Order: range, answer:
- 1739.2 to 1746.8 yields 5.791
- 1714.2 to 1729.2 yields 6.259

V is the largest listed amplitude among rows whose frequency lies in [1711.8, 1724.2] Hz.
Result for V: 6.78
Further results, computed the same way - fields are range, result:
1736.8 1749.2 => 6.876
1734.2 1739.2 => 5.751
